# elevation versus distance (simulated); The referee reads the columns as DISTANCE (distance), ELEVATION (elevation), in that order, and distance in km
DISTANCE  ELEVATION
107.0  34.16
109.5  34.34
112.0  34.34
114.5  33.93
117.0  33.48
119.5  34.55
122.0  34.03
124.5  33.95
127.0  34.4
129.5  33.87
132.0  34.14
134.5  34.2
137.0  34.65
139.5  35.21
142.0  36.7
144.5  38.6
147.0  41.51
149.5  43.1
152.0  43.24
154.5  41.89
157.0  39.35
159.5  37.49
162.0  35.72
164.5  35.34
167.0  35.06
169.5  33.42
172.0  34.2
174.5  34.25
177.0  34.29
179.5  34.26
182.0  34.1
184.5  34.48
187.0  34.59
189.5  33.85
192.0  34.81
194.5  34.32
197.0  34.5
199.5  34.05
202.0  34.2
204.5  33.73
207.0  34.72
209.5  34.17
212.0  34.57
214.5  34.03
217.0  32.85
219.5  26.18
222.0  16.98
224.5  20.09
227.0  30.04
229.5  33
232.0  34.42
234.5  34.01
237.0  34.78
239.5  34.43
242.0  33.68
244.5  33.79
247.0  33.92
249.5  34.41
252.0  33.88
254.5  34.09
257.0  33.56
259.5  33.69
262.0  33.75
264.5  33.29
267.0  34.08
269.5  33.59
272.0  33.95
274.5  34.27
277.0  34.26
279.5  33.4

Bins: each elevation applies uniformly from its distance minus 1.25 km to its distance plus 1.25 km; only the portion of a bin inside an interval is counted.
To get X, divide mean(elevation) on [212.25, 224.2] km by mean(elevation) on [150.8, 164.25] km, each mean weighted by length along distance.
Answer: 0.7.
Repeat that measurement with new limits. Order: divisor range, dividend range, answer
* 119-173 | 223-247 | 0.87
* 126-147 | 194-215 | 0.96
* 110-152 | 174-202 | 0.96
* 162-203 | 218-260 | 0.91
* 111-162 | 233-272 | 0.93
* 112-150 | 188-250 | 0.91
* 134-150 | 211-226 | 0.73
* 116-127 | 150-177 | 1.09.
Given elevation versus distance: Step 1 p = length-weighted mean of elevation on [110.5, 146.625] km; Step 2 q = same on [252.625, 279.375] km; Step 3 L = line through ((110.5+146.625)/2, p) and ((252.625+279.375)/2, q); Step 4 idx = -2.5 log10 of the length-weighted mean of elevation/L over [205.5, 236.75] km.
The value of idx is 0.12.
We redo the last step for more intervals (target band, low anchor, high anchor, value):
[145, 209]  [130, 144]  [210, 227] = -0.14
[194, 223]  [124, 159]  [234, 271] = 0.11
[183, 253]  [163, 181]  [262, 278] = 0.05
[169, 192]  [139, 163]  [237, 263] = 0.11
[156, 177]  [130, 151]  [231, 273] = 0.03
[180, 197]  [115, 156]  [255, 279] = 0.04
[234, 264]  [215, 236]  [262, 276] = -0.08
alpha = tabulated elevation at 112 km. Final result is 34.34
